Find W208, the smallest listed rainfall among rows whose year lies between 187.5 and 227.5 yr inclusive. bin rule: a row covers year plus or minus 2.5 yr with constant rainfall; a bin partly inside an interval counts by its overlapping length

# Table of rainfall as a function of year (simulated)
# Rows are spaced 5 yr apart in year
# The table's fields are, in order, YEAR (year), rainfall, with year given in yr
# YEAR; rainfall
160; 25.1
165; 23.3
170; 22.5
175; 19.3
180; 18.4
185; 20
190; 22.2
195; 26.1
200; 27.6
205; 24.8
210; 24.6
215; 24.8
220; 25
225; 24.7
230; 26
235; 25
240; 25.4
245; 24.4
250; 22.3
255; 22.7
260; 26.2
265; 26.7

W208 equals 22.2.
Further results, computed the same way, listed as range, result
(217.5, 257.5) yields 22.3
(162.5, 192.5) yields 18.4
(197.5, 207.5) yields 24.8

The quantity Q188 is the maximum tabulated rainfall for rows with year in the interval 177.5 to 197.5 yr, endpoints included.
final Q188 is 26.1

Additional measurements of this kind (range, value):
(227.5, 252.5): 26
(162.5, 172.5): 23.3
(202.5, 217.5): 24.8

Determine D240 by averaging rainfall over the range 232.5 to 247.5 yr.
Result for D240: 24.9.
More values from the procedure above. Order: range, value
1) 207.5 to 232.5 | 25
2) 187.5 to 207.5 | 25.2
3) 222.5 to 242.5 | 25.3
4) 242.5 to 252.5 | 23.4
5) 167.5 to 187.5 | 20.1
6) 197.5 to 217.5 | 25.4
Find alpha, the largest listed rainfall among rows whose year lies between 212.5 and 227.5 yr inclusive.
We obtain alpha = 25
